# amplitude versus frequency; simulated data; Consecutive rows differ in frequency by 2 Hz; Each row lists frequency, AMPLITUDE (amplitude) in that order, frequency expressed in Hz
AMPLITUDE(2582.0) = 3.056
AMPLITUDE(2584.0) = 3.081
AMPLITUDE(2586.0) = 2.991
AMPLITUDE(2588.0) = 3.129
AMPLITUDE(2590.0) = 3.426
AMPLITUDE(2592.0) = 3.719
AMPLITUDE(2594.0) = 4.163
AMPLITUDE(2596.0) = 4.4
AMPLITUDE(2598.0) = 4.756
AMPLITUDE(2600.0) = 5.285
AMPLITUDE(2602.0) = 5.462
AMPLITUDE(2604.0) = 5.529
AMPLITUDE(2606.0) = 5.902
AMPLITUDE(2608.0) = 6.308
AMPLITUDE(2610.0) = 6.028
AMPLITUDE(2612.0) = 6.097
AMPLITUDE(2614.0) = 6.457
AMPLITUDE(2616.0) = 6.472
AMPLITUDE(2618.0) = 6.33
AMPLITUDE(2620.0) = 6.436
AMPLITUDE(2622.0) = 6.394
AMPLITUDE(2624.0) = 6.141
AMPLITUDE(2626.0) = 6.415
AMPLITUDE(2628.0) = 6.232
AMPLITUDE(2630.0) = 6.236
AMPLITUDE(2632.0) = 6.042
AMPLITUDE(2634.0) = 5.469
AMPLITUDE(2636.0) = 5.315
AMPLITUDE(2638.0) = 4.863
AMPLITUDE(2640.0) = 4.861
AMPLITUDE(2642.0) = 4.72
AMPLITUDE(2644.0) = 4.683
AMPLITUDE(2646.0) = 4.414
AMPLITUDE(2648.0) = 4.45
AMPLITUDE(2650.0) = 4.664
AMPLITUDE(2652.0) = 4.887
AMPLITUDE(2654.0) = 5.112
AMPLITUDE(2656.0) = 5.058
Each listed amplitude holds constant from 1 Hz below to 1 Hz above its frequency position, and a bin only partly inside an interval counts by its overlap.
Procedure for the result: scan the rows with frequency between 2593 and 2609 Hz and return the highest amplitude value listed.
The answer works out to 6.308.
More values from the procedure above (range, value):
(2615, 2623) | 6.472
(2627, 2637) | 6.236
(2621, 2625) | 6.394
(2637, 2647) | 4.863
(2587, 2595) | 4.163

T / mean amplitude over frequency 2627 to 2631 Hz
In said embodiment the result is 6.23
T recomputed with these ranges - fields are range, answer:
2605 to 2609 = 6.11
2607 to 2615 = 6.22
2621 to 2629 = 6.3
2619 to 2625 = 6.32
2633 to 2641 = 5.13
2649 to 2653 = 4.78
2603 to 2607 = 5.72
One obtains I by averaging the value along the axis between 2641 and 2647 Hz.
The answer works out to 4.61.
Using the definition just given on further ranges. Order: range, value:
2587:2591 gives 3.28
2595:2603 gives 4.98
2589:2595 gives 3.77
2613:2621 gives 6.42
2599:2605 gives 5.43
